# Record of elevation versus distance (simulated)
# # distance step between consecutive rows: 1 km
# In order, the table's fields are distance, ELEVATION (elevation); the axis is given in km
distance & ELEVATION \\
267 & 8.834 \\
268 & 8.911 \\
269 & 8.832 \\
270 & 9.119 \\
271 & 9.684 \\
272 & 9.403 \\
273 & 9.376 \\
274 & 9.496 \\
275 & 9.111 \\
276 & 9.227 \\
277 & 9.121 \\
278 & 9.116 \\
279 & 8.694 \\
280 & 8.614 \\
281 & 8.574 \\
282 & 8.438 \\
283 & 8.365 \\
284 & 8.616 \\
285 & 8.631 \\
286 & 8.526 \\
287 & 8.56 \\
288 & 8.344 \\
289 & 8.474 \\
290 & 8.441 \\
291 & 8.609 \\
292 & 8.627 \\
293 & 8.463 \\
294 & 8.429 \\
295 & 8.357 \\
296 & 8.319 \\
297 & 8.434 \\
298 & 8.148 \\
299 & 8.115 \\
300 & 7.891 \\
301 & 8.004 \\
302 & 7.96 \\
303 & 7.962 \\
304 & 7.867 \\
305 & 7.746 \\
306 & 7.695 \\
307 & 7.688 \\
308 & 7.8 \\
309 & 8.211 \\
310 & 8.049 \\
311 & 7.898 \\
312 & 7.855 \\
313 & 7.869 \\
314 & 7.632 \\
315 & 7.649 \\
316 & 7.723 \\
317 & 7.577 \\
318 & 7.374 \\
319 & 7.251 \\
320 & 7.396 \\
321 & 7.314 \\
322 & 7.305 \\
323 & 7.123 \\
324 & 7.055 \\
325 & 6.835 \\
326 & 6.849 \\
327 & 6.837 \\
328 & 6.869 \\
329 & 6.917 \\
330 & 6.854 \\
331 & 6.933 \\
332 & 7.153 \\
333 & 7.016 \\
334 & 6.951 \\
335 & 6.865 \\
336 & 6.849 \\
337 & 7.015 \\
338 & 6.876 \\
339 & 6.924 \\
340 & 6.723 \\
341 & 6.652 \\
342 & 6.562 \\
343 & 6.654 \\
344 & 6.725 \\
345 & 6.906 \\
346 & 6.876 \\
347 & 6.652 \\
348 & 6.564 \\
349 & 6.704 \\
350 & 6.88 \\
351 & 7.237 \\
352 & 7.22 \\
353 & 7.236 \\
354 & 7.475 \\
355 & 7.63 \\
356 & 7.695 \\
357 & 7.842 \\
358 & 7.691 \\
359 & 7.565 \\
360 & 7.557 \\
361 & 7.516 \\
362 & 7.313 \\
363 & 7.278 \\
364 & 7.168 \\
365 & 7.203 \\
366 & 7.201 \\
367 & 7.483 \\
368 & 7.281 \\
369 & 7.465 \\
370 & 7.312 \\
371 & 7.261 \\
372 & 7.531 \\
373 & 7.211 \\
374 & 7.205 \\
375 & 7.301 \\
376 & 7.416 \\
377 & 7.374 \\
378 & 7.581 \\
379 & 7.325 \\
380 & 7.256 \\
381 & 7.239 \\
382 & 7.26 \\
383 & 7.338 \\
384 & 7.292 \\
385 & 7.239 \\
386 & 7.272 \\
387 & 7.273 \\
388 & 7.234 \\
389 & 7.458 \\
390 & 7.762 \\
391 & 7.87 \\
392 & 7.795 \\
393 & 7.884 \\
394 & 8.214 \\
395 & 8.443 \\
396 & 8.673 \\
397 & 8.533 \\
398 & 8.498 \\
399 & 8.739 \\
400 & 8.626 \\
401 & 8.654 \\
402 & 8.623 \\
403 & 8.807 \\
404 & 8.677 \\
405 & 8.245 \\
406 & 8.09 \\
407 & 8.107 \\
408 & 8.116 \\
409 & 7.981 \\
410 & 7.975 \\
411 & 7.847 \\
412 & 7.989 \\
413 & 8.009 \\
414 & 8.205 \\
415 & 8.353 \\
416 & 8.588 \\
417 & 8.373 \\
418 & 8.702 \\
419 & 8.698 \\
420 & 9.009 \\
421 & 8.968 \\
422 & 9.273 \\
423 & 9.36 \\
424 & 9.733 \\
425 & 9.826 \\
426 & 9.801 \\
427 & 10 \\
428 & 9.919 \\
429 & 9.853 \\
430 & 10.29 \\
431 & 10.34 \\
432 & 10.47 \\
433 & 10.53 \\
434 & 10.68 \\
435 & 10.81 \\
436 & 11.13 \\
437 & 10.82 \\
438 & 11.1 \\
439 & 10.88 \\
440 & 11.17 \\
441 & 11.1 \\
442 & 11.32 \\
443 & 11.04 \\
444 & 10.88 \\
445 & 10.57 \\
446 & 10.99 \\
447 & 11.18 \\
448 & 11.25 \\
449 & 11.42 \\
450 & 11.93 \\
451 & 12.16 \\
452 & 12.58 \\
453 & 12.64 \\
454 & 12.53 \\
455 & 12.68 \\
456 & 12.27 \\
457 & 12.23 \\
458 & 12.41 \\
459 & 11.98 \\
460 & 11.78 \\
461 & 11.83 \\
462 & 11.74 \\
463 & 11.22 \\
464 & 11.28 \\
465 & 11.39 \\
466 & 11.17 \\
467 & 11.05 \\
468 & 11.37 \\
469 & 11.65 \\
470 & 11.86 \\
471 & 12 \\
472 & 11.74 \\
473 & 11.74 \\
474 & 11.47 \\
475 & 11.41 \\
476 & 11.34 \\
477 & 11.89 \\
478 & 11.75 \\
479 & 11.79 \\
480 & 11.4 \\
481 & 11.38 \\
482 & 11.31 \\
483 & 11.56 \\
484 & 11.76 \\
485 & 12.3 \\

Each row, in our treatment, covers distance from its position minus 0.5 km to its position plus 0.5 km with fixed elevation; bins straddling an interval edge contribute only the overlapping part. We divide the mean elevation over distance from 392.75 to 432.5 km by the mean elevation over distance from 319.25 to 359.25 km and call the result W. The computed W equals 1.25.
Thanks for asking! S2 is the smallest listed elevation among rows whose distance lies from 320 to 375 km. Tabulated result 6.562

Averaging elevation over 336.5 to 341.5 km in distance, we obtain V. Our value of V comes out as 6.84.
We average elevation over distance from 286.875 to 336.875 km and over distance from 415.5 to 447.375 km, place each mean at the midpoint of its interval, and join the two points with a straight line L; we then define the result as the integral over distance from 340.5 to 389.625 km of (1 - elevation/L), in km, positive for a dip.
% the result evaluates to 8.6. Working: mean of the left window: 7.67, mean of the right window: 10.2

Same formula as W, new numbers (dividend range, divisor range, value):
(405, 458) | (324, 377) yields 1.43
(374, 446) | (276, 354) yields 1.16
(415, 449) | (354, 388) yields 1.38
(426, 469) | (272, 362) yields 1.46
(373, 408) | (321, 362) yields 1.11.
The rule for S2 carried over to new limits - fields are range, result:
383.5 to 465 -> 7.234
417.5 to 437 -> 8.698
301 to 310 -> 7.688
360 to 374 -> 7.168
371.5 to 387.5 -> 7.205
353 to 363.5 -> 7.236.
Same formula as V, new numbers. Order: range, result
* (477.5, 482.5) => 11.5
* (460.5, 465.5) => 11.5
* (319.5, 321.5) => 7.36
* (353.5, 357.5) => 7.66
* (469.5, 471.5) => 11.9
